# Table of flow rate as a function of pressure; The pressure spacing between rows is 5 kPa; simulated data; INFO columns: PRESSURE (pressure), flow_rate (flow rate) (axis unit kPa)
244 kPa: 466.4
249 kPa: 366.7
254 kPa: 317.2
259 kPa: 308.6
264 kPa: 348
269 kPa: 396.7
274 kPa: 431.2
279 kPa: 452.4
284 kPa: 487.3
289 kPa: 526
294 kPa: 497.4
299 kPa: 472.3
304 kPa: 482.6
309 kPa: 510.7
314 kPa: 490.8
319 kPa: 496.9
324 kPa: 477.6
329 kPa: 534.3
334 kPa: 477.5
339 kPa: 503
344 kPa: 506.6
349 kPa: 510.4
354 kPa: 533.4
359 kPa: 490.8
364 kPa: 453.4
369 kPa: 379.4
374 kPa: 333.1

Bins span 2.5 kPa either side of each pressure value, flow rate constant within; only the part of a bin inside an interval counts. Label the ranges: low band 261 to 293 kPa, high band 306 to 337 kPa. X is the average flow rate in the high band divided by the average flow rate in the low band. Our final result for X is 1.13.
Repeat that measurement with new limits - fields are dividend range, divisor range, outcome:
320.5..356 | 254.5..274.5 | 1.41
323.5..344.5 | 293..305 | 1.04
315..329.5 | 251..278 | 1.36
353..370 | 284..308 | 0.94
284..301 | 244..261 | 1.42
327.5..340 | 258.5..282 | 1.27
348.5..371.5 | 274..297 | 0.97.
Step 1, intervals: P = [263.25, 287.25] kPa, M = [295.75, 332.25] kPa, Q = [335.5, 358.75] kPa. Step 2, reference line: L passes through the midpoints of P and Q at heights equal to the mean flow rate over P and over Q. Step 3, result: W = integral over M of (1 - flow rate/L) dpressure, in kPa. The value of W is -1.62 kPa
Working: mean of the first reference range 432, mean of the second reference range 510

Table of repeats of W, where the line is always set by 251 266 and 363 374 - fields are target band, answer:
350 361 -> -3.7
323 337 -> -4.9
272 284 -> -4.1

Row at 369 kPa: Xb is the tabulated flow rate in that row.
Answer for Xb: 379.4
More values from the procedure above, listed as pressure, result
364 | 453.4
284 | 487.3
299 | 472.3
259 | 308.6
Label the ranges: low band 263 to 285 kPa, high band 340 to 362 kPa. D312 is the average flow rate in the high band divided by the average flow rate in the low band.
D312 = 1.20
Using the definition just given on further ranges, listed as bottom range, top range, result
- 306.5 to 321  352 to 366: 0.99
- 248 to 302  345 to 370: 1.14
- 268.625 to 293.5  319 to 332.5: 1.08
